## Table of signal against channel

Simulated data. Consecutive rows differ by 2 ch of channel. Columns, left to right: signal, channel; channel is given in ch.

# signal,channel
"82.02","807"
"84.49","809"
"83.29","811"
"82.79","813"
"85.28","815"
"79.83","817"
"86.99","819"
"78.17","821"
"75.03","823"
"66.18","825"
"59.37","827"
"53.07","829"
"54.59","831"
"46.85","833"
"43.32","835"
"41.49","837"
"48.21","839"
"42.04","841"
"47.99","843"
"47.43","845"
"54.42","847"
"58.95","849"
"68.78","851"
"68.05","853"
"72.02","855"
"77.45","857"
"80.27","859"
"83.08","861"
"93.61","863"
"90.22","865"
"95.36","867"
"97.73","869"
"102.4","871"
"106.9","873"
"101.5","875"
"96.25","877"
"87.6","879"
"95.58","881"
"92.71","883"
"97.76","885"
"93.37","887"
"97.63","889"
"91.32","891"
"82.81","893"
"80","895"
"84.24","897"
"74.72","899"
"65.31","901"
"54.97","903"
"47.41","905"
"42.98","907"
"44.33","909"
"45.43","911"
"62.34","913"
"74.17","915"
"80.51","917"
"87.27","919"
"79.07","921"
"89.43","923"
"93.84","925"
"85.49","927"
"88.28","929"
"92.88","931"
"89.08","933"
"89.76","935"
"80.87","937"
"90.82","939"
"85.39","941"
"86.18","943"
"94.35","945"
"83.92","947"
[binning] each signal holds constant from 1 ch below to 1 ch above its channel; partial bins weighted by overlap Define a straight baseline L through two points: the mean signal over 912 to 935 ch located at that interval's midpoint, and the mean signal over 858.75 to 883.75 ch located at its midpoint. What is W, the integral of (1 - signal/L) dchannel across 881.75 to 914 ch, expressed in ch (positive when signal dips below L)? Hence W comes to 6.2 ch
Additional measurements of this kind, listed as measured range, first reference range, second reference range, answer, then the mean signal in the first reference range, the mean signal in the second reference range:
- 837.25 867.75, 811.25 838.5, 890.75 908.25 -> -0.4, 65.8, 68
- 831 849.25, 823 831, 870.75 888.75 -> 5.8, 60.9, 96.9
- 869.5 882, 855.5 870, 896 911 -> -3.2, 87.7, 58.2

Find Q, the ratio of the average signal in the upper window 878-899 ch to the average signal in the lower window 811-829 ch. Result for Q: 1.18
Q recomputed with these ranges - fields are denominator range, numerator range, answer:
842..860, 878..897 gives 1.42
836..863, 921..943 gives 1.42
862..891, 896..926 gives 0.71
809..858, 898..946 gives 1.19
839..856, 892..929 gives 1.25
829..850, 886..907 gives 1.55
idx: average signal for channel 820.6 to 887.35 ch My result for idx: 73.8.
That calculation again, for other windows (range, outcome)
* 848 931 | 80.9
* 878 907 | 80.5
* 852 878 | 89.6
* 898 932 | 71.1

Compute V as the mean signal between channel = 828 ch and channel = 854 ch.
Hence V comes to 51.9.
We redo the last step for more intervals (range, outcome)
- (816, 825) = 78.5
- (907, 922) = 65.9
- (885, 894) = 92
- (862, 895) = 94.7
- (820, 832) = 64.4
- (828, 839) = 47.9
